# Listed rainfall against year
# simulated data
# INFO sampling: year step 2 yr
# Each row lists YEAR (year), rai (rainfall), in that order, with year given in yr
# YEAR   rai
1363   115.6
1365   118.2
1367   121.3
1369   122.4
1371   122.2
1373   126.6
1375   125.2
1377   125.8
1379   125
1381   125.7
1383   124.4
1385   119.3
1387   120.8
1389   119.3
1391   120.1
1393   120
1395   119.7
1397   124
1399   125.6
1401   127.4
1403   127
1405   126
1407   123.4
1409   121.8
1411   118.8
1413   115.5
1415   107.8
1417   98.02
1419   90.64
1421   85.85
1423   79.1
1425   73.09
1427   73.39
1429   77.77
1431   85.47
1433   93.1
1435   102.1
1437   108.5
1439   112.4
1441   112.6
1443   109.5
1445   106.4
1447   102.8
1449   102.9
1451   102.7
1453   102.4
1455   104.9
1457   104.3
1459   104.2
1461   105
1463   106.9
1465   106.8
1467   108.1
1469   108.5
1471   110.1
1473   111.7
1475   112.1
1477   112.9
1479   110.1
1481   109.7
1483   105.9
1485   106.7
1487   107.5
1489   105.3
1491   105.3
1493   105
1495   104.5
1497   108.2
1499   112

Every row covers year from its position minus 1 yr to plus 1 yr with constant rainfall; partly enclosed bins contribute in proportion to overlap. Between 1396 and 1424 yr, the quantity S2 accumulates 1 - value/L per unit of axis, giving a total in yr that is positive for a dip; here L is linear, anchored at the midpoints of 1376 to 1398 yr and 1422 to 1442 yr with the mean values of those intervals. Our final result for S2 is -1.3 yr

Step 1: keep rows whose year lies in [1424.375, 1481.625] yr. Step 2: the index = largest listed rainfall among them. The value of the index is 112.9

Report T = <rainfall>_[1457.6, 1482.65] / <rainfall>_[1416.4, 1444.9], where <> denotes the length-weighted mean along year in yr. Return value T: 1.16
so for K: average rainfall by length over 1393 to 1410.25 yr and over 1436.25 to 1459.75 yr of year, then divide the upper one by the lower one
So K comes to 0.9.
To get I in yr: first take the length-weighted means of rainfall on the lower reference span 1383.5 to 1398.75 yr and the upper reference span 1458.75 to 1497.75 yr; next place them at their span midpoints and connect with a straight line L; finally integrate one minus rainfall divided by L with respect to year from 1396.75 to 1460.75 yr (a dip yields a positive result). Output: 6.01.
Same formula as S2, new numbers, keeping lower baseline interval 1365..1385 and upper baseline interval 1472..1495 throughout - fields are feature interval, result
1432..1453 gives 1.6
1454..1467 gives 0.7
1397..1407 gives -0.5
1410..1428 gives 3.7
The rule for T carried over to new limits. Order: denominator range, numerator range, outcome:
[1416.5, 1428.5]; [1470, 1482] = 1.35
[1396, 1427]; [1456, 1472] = 0.98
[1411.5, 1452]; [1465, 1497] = 1.11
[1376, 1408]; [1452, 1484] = 0.87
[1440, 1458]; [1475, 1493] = 1.02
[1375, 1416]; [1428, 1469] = 0.85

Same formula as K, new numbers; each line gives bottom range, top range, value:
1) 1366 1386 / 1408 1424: 0.83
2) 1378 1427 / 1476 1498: 0.95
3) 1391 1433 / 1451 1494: 1.01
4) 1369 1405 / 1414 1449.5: 0.77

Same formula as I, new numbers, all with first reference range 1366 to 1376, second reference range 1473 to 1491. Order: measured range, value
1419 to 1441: 4.8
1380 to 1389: 0.0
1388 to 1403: -0.3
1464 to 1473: 0.1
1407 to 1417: 0.3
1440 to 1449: 0.5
